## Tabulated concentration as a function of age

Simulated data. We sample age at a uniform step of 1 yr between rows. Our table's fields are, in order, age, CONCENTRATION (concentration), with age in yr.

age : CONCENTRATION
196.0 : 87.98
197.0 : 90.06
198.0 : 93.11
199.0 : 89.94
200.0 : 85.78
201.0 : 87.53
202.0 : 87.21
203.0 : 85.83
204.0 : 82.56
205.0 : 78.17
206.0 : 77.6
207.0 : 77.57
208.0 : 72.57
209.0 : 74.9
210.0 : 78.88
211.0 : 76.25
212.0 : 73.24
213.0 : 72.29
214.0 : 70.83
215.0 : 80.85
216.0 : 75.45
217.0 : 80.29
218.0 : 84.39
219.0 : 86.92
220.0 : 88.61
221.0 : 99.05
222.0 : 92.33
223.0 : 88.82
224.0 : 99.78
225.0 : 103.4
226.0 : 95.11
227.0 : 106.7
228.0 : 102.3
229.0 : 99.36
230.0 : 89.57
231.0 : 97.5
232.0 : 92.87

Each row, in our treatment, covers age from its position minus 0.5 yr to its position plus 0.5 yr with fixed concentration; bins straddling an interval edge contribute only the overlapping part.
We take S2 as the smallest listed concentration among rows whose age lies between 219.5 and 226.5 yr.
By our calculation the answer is 88.61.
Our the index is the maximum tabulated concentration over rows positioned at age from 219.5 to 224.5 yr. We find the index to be 99.78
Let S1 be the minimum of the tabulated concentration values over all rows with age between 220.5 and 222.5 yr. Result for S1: 92.33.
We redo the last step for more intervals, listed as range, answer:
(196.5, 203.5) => 85.78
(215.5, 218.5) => 75.45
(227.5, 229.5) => 99.36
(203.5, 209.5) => 72.57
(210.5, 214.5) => 70.83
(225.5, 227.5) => 95.11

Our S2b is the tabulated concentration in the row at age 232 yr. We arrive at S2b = 92.87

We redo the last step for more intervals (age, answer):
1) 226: 95.11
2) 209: 74.9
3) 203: 85.83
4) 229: 99.36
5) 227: 106.7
